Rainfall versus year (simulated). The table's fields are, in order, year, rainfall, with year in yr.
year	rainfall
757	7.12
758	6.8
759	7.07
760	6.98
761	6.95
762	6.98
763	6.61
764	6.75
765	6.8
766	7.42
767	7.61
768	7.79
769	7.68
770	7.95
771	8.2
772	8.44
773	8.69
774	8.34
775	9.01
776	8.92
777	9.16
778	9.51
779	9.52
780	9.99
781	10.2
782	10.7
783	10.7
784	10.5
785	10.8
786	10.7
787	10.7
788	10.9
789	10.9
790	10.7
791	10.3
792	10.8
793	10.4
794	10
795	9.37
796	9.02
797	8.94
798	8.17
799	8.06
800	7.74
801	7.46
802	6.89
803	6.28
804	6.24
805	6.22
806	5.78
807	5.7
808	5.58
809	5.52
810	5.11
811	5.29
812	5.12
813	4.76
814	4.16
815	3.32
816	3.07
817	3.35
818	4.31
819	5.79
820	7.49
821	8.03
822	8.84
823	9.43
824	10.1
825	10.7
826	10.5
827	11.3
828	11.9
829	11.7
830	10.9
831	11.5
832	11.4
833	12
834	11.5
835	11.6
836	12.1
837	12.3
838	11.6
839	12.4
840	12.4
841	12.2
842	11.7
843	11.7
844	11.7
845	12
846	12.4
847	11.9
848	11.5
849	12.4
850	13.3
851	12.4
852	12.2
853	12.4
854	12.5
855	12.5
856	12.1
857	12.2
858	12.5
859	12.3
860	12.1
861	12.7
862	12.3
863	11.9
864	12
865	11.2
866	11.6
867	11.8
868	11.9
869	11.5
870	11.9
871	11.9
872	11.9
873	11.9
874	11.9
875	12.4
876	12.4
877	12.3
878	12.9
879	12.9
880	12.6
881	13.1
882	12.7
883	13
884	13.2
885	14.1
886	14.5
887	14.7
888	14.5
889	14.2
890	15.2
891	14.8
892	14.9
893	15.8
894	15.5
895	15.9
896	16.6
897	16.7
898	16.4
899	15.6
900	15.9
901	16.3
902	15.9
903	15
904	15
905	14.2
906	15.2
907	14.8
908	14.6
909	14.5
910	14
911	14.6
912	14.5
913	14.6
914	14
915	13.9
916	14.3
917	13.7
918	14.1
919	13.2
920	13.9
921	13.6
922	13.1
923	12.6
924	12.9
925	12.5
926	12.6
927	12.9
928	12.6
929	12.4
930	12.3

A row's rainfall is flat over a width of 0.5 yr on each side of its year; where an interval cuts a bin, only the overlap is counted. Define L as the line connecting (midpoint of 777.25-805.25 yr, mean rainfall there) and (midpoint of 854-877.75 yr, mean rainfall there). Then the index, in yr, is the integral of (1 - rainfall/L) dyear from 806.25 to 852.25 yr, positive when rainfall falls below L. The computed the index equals 6.0 yr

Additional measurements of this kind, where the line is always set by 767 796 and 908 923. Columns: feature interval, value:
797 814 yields 6.7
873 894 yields -1.1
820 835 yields 0.7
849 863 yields -0.4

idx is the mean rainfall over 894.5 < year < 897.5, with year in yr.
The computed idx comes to 16.4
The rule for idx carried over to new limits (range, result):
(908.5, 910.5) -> 14.2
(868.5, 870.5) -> 11.7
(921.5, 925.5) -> 12.8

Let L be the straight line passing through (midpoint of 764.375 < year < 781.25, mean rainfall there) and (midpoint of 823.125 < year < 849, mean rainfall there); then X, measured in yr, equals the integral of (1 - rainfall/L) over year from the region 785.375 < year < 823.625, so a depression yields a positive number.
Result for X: 9.7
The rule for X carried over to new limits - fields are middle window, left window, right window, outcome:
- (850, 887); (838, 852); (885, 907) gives 3.2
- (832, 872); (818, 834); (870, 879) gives -3.2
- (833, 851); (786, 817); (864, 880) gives -3.6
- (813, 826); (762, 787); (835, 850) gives 5.2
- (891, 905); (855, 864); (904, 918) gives -1.9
